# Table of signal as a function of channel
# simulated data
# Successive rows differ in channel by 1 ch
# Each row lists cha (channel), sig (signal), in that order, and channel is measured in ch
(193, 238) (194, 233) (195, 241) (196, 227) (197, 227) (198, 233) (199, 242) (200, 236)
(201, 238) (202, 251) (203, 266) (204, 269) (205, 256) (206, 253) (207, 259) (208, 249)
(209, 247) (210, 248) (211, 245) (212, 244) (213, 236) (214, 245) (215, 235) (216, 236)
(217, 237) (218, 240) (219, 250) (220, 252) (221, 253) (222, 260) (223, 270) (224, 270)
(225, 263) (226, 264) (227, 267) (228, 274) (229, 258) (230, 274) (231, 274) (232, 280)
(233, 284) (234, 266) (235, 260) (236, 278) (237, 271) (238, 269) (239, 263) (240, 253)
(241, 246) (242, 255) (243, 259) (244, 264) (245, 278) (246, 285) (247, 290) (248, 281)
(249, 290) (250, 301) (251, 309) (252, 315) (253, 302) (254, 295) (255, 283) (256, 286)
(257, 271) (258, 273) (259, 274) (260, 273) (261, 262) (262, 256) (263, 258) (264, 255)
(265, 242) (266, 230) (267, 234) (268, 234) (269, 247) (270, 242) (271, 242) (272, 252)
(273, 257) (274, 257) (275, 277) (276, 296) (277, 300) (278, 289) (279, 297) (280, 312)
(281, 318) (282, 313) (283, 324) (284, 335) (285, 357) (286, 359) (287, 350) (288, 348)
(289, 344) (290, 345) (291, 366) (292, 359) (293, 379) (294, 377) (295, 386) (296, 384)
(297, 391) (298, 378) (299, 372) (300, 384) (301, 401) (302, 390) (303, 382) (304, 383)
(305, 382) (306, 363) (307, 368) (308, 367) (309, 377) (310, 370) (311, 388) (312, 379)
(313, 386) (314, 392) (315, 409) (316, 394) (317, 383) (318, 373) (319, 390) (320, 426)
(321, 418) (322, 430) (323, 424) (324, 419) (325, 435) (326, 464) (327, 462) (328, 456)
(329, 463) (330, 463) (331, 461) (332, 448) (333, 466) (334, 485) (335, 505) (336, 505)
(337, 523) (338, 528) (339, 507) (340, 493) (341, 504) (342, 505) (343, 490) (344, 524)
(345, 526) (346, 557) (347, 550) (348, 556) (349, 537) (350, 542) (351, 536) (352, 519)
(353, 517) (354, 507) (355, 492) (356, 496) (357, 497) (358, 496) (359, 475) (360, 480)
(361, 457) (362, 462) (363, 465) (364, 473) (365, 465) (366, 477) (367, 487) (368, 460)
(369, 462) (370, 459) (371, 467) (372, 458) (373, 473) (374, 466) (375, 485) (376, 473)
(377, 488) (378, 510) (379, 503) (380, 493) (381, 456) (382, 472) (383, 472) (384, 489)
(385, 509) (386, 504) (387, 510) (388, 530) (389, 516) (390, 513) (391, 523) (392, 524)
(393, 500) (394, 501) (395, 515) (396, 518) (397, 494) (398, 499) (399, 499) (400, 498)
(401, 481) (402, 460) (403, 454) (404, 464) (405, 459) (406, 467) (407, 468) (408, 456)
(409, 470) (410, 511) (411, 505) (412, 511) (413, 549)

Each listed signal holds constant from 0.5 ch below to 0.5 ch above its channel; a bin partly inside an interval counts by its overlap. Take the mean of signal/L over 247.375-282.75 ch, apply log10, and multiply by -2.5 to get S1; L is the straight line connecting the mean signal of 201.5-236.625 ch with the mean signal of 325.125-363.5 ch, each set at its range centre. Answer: 0.24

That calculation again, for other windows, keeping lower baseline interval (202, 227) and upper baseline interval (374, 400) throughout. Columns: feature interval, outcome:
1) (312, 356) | -0.12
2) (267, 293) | 0.14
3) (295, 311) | 0.00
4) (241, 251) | 0.07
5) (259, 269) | 0.28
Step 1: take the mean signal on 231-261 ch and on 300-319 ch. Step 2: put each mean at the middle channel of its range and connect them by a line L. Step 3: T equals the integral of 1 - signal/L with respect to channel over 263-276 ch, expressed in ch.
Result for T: 2.75 ch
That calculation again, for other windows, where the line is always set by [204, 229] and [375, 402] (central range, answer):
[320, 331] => -0.9 ch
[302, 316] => 0.1 ch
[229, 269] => 3.7 ch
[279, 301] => 0.1 ch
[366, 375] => 0.1 ch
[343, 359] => -2.7 ch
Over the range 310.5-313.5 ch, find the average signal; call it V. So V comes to 384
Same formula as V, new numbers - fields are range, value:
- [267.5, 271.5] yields 241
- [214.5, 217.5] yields 236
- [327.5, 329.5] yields 460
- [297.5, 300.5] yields 378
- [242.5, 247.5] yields 275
